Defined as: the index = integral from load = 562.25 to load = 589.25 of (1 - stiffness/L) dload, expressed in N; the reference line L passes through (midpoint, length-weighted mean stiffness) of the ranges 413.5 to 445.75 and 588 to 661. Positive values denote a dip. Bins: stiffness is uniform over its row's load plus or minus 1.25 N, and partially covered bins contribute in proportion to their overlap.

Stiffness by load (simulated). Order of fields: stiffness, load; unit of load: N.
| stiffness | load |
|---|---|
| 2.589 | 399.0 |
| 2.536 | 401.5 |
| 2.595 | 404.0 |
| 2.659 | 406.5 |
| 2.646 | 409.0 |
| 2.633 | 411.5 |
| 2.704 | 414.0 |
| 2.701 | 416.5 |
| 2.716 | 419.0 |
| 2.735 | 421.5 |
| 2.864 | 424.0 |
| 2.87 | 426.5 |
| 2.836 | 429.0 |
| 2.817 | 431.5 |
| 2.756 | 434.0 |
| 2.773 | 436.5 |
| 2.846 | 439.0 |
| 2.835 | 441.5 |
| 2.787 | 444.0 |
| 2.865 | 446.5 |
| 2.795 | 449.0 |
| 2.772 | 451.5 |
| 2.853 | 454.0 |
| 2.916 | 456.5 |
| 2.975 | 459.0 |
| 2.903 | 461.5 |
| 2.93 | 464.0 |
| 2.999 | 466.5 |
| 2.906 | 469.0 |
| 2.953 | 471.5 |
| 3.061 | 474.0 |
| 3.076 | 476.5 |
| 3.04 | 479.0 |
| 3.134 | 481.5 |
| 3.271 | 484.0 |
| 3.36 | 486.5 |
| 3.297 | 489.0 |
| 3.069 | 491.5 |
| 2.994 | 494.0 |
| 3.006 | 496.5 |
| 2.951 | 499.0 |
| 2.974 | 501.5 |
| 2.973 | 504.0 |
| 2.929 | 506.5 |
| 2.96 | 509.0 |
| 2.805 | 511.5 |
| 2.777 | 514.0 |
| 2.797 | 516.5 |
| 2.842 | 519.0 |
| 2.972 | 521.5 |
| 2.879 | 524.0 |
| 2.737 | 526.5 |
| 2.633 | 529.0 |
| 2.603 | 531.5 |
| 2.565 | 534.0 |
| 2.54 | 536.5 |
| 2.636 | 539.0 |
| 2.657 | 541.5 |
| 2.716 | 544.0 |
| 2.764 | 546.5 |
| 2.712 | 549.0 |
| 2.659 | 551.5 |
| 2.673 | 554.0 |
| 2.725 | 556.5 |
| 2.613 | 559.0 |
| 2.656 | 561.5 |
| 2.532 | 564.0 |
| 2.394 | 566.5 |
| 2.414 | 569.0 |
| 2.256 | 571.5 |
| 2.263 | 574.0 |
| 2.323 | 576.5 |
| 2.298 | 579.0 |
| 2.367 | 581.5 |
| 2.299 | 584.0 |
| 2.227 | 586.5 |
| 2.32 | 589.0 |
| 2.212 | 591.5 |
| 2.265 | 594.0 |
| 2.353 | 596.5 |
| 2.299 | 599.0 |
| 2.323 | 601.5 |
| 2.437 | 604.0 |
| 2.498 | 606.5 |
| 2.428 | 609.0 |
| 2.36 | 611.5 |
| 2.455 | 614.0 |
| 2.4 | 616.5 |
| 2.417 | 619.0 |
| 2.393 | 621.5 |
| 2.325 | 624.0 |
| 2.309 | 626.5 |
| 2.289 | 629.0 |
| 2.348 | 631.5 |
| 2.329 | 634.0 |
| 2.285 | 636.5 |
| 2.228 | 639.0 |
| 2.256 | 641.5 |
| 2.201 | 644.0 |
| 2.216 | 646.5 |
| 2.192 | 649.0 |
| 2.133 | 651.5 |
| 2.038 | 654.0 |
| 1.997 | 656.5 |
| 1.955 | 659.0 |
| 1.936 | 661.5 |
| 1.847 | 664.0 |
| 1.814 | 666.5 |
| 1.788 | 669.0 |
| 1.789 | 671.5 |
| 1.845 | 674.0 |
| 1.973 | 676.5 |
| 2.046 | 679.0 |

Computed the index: 0.7 N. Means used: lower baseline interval 2.79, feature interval 2.34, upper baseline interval 2.28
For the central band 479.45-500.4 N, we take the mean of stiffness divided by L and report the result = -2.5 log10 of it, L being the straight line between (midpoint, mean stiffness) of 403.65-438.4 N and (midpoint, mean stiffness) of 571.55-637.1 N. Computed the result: -0.206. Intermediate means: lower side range 2.74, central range 3.13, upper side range 2.34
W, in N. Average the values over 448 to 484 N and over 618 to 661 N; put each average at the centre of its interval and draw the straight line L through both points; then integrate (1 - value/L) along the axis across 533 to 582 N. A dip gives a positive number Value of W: 0.7 N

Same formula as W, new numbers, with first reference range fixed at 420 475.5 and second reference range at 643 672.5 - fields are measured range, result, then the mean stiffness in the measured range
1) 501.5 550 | -4.3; 2.77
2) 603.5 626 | -2.5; 2.41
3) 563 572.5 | -0.1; 2.4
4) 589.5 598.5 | -0.1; 2.28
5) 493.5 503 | -1.2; 2.98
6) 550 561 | -1.1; 2.67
